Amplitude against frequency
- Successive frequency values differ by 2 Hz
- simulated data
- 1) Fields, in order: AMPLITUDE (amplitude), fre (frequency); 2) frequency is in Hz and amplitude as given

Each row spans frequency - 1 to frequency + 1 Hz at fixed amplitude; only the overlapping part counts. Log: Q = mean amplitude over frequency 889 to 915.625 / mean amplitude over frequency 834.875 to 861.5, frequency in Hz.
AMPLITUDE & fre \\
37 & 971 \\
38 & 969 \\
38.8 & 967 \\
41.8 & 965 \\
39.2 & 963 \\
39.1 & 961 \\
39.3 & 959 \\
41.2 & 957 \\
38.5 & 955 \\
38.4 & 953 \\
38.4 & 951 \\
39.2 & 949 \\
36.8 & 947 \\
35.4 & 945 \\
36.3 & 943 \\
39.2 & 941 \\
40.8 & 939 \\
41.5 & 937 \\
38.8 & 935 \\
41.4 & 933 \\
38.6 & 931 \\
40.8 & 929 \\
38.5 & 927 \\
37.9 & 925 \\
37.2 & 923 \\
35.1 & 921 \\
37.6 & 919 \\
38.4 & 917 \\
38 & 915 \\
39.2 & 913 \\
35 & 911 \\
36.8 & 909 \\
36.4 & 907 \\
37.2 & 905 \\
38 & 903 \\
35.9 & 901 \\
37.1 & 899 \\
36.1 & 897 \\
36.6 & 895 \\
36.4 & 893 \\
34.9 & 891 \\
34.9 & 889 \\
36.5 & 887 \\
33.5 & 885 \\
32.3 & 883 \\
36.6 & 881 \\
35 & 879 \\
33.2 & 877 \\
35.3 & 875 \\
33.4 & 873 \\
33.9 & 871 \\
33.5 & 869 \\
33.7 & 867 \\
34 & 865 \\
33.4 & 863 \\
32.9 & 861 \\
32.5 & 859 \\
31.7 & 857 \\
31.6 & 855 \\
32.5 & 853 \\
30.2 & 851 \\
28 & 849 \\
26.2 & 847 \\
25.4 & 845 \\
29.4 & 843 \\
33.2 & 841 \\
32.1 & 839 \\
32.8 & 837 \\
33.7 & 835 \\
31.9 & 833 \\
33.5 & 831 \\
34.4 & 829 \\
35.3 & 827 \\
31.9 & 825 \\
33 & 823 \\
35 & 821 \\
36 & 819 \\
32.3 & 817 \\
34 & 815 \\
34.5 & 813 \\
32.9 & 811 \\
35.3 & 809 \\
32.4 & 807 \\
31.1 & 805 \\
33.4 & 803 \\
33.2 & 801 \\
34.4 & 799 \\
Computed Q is 1.2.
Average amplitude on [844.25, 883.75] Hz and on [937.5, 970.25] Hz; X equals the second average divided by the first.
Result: 1.20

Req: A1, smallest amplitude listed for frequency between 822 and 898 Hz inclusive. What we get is 25.4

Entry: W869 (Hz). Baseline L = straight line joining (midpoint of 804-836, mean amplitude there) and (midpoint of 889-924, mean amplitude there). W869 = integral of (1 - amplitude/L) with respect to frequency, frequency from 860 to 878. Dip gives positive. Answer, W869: 0.9 Hz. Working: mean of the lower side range 33.6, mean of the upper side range 36.8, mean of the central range 33.7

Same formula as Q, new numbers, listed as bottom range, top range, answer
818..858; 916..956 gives 1.21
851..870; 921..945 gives 1.19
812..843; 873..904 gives 1.06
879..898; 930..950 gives 1.10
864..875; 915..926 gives 1.10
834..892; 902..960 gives 1.17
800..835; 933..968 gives 1.16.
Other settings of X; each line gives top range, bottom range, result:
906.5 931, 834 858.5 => 1.23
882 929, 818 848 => 1.13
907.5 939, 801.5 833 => 1.14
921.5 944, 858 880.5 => 1.16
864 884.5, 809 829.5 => 1.00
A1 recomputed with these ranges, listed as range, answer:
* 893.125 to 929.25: 35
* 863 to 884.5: 32.3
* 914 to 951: 35.1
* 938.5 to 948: 35.4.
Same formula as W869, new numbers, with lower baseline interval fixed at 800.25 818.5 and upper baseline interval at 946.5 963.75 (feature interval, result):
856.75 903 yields 1.8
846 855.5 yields 1.4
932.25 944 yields -0.4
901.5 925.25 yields 0.1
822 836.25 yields 0.3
